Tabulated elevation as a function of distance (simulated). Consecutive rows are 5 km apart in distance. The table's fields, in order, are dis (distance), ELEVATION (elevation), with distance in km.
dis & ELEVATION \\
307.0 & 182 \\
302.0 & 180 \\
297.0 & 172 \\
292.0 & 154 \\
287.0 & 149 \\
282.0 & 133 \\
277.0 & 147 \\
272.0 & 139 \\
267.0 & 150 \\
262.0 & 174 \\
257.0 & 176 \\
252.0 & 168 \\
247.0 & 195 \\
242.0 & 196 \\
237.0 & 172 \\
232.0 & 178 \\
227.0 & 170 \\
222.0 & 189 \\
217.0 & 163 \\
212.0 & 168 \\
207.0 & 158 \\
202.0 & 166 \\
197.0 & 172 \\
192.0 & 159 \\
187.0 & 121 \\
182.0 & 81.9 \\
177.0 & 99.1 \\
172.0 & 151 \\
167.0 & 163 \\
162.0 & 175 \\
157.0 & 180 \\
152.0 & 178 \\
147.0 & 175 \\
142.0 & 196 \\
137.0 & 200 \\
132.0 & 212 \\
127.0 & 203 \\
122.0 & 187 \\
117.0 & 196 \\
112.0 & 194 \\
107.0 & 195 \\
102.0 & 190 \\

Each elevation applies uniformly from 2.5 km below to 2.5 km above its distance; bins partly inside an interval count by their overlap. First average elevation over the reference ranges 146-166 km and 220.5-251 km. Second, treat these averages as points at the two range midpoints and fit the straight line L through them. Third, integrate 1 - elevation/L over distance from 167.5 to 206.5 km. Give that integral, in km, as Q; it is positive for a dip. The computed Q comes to 8.8 km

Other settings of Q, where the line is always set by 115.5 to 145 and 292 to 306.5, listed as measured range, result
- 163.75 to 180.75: 5.1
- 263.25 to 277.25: 2.4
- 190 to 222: 3.6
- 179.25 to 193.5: 5.4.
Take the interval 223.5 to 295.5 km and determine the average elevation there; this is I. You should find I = 165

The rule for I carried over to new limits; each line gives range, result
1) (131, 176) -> 177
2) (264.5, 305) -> 153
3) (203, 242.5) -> 173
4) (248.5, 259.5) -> 174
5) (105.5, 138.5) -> 198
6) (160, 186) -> 132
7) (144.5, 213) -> 153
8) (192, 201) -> 167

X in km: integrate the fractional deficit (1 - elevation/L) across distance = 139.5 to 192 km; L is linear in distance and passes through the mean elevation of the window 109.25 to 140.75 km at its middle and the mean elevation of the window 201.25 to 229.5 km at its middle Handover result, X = 9.5 km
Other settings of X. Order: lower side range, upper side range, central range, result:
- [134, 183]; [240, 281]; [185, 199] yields 1.12 km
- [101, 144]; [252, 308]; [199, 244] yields 0.05 km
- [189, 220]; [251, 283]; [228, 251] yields -3.43 km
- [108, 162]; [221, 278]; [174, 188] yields 6.34 km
